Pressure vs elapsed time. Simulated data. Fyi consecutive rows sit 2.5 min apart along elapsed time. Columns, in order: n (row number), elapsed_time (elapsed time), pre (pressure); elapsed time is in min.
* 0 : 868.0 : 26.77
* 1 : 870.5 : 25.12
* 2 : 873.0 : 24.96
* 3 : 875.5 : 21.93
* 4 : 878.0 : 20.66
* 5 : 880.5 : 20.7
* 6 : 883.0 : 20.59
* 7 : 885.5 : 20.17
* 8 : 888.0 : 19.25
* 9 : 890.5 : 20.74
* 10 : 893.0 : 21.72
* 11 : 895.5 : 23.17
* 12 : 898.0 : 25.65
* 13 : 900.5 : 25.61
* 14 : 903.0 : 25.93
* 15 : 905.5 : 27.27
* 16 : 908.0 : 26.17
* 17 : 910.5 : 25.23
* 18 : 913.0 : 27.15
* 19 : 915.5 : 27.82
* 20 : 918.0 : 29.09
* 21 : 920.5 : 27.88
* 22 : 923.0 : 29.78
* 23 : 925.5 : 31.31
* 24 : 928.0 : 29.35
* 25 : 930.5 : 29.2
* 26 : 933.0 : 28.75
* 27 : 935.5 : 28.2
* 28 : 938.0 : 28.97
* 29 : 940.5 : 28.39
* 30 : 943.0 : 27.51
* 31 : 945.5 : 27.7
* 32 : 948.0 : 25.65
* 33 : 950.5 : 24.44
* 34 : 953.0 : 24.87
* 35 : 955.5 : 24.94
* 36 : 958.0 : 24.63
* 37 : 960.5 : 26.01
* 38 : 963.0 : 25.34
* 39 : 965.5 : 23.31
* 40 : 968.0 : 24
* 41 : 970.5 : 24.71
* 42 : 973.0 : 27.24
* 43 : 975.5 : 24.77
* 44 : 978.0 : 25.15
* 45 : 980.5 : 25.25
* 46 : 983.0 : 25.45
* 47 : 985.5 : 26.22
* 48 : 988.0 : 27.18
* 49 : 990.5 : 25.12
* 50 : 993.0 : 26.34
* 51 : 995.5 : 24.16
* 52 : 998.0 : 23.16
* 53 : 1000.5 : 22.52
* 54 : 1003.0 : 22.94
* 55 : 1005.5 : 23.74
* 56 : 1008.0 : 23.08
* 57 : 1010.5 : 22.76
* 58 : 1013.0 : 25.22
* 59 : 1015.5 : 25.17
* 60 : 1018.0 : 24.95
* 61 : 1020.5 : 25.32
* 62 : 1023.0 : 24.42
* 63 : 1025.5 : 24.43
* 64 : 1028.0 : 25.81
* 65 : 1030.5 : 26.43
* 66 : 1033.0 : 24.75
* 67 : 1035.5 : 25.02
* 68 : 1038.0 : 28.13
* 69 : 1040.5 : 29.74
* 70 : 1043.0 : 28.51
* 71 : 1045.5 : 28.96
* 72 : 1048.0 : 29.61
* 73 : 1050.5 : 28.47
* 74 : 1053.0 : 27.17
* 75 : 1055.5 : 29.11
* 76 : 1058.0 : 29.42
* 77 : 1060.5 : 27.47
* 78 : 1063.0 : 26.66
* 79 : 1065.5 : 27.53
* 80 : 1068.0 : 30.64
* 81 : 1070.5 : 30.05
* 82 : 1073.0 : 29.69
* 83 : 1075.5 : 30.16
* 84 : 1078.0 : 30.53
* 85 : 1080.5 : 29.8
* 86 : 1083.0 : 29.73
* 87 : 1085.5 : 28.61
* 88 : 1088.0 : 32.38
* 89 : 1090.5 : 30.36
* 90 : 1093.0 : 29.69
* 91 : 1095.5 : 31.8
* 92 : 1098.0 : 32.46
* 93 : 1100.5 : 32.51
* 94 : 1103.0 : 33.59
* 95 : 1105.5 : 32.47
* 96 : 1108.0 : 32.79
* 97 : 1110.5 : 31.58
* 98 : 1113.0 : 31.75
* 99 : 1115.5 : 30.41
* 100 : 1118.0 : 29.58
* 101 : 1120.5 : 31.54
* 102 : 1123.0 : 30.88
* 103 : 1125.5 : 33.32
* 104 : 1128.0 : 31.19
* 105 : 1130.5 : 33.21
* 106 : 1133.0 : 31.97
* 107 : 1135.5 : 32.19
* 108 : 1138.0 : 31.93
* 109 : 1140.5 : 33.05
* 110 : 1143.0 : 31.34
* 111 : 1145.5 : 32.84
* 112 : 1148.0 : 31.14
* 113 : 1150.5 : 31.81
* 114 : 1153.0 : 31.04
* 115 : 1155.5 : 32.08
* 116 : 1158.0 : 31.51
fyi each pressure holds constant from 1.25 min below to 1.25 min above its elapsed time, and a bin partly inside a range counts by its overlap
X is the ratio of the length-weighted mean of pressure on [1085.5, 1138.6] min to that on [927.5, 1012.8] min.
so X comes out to 1.2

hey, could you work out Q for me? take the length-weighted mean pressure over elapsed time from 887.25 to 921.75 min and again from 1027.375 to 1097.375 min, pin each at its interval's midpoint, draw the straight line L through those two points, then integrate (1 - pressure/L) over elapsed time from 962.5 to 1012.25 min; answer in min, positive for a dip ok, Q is 4.6 min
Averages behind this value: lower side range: 25.3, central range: 24.6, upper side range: 28.9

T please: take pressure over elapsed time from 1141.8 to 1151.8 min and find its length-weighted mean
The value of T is 31.8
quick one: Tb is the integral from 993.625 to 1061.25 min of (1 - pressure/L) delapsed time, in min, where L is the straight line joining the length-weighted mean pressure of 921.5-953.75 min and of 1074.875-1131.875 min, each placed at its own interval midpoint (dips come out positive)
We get 8.9 min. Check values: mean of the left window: 28.1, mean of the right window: 31.3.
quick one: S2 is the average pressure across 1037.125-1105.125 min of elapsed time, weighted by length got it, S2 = 29.8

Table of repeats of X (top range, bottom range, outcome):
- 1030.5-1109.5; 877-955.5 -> 1.15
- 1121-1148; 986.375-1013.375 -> 1.33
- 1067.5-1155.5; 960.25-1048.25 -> 1.24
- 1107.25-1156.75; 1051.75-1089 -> 1.09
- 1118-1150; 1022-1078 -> 1.15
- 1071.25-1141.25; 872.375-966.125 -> 1.23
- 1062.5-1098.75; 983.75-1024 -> 1.22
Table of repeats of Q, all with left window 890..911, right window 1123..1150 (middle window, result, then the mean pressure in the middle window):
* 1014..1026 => 1.51 min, 24.9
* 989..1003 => 1.78 min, 24.2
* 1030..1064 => 1.71 min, 27.9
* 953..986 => 2.18 min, 25.1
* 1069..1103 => -0.16 min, 30.7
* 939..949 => -0.50 min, 27.4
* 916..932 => -2.44 min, 29.3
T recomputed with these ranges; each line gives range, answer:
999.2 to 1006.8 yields 23.1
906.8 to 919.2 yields 27.1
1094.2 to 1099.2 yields 32.1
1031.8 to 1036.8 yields 24.9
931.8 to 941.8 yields 28.6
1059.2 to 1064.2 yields 27.1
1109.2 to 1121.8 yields 31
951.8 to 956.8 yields 24.9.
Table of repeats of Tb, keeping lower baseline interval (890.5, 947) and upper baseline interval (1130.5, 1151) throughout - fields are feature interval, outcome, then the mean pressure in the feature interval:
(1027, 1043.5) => 1.6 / 26.9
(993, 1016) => 4.2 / 23.7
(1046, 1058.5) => 0.6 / 28.7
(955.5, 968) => 1.5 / 24.8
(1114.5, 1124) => 0.3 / 30.6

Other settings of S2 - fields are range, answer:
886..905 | 23.2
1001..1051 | 25.8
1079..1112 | 31.4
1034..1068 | 28.2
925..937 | 29.2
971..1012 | 24.7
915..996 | 26.6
